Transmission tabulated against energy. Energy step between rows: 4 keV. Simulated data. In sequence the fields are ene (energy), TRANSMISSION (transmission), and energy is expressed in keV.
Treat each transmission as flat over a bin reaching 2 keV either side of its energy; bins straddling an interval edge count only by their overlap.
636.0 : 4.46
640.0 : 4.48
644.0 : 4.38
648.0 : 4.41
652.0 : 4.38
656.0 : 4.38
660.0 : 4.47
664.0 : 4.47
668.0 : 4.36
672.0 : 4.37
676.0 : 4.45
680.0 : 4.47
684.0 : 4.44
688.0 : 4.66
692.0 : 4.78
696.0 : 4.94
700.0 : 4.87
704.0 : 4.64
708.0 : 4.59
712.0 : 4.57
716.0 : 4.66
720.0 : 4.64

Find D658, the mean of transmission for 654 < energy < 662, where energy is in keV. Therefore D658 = 4.42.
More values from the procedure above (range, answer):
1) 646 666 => 4.42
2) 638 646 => 4.43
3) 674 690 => 4.51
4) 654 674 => 4.41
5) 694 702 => 4.91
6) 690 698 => 4.86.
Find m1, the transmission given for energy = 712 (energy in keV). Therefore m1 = 4.57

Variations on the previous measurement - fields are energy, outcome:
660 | 4.47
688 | 4.66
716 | 4.66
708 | 4.59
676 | 4.45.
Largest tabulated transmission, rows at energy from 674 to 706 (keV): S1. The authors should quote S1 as 4.94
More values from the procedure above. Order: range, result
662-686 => 4.47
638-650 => 4.48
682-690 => 4.66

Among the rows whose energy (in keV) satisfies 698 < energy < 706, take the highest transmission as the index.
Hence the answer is 4.87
